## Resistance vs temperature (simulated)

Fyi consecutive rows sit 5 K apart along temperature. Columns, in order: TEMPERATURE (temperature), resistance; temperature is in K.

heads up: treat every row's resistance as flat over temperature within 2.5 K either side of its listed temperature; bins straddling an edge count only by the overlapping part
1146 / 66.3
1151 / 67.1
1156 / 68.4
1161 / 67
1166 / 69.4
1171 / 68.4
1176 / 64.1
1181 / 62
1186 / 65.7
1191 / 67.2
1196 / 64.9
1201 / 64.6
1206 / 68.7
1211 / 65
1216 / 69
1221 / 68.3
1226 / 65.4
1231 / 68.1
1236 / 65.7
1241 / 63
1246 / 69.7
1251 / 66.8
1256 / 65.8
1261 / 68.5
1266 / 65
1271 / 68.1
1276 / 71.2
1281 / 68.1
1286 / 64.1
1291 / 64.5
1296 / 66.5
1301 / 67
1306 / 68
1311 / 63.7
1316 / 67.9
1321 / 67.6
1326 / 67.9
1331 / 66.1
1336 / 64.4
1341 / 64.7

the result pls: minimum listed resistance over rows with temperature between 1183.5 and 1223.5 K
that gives 64.6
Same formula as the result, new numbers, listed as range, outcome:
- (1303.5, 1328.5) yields 63.7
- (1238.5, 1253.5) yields 63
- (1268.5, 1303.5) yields 64.1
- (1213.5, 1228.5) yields 65.4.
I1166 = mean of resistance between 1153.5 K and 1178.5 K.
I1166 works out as 67.5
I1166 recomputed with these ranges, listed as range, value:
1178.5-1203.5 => 64.9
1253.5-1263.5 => 67.2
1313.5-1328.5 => 67.8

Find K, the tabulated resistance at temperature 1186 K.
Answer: 65.7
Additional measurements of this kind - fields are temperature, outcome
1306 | 68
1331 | 66.1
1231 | 68.1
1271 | 68.1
